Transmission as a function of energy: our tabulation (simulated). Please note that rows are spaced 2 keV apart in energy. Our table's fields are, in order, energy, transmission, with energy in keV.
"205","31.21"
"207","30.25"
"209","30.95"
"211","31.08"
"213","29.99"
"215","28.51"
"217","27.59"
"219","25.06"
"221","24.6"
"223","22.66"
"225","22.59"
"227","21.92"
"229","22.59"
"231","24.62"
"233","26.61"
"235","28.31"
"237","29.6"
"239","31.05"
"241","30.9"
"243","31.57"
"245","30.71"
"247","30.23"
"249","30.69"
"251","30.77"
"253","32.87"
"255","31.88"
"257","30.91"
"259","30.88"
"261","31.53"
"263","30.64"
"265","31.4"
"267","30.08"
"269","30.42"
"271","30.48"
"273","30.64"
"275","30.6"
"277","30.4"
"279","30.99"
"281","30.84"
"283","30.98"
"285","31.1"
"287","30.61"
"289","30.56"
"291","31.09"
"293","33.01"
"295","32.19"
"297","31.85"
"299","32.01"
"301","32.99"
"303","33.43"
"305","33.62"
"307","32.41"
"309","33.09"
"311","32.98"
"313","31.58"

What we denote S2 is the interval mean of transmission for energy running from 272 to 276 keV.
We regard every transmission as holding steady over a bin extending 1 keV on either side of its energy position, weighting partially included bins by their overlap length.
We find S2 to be 30.6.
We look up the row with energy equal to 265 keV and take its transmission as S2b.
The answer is 31.4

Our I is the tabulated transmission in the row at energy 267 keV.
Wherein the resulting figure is 30.08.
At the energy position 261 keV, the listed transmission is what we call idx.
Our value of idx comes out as 31.53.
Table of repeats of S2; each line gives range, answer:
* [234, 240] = 29.7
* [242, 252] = 30.8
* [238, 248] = 30.9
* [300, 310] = 33.1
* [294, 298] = 32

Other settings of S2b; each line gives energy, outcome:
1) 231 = 24.62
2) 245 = 30.71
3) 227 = 21.92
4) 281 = 30.84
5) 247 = 30.23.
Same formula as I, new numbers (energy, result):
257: 30.91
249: 30.69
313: 31.58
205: 31.21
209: 30.95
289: 30.56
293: 33.01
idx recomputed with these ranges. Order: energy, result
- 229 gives 22.59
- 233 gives 26.61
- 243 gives 31.57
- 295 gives 32.19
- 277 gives 30.4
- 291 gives 31.09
